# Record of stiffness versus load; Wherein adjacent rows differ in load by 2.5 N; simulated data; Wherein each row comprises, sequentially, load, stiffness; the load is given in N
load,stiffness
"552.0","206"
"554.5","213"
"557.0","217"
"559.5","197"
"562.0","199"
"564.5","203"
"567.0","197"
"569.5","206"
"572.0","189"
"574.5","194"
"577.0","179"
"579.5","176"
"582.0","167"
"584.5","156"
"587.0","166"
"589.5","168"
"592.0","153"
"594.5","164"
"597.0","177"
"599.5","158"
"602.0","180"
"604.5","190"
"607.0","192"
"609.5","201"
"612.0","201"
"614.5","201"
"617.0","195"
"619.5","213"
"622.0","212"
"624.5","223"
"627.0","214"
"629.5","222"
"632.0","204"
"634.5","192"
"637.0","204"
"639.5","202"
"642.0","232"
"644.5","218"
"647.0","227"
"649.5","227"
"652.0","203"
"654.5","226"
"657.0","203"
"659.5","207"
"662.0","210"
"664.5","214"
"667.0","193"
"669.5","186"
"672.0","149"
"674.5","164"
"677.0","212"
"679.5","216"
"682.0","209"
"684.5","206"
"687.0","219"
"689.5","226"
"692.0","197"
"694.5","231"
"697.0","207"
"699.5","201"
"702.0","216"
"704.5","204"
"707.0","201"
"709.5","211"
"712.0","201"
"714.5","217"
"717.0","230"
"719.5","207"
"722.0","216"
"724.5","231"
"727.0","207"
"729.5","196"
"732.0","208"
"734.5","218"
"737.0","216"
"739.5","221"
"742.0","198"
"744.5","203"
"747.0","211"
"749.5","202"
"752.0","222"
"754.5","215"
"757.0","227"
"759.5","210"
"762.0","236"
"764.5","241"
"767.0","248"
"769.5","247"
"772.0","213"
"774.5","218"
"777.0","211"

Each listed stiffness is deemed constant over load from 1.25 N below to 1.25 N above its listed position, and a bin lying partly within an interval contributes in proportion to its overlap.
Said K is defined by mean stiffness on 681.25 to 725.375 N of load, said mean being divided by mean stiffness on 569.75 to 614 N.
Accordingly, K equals 1.19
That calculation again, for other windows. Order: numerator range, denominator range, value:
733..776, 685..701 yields 1.03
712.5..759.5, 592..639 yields 1.09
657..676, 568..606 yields 1.09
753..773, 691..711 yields 1.10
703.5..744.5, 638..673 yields 1.02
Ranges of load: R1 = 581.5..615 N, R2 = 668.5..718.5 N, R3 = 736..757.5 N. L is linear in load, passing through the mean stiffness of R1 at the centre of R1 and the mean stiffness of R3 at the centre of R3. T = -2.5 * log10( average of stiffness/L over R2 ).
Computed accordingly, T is -0.031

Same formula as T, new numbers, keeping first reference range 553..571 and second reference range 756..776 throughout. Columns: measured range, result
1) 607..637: 0.03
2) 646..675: 0.08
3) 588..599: 0.25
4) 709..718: 0.04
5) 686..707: 0.05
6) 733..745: 0.07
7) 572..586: 0.18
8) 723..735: 0.07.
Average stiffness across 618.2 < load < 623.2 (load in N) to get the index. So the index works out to 212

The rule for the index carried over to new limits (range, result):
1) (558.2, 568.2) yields 199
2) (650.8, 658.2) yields 211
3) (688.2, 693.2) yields 212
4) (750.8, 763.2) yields 222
